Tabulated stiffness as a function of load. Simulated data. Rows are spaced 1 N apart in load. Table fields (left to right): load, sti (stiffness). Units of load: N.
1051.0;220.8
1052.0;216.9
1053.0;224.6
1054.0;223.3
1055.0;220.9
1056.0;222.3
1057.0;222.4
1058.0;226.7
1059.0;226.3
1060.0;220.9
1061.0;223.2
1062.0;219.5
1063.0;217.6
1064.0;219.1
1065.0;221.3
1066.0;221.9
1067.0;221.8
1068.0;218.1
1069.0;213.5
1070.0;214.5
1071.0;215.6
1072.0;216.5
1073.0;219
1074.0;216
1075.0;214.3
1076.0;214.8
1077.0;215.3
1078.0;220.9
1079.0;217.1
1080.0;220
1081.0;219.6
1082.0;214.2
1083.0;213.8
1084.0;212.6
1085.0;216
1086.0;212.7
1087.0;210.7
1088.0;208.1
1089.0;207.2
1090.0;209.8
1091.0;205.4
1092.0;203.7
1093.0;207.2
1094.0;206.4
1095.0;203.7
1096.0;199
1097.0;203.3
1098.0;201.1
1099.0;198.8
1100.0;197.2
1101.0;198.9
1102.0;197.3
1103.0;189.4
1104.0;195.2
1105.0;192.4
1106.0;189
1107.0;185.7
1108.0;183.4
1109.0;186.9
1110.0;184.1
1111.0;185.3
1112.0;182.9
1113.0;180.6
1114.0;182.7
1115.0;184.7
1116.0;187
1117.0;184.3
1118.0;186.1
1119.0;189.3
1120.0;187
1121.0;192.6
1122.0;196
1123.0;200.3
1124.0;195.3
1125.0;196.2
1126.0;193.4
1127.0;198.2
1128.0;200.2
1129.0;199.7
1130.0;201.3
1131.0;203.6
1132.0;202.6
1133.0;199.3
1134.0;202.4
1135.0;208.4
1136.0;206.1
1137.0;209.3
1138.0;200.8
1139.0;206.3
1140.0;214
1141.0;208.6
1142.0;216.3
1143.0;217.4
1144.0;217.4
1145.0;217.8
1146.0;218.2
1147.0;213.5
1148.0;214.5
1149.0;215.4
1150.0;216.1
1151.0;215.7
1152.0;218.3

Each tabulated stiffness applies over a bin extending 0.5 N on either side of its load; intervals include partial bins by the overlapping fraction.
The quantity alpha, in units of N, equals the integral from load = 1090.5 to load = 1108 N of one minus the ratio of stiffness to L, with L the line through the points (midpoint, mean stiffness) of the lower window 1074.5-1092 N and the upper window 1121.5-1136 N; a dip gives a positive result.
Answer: 0.9 N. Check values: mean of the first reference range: 213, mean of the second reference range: 200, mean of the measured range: 198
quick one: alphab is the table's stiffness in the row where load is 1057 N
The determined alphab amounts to 222.4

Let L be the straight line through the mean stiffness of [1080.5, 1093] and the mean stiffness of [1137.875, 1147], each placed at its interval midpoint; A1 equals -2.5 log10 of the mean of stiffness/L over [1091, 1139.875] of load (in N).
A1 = 0.09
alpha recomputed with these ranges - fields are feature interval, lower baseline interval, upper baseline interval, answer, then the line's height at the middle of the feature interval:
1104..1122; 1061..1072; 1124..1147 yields 2.0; 210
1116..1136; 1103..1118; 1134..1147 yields 0.3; 199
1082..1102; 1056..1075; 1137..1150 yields 1.0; 217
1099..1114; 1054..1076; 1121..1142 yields 1.4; 209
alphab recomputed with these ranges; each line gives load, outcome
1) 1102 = 197.3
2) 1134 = 202.4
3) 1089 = 207.2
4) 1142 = 216.3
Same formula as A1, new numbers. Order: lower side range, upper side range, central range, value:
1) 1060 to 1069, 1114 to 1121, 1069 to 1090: -0.02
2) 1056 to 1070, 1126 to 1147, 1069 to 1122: 0.07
